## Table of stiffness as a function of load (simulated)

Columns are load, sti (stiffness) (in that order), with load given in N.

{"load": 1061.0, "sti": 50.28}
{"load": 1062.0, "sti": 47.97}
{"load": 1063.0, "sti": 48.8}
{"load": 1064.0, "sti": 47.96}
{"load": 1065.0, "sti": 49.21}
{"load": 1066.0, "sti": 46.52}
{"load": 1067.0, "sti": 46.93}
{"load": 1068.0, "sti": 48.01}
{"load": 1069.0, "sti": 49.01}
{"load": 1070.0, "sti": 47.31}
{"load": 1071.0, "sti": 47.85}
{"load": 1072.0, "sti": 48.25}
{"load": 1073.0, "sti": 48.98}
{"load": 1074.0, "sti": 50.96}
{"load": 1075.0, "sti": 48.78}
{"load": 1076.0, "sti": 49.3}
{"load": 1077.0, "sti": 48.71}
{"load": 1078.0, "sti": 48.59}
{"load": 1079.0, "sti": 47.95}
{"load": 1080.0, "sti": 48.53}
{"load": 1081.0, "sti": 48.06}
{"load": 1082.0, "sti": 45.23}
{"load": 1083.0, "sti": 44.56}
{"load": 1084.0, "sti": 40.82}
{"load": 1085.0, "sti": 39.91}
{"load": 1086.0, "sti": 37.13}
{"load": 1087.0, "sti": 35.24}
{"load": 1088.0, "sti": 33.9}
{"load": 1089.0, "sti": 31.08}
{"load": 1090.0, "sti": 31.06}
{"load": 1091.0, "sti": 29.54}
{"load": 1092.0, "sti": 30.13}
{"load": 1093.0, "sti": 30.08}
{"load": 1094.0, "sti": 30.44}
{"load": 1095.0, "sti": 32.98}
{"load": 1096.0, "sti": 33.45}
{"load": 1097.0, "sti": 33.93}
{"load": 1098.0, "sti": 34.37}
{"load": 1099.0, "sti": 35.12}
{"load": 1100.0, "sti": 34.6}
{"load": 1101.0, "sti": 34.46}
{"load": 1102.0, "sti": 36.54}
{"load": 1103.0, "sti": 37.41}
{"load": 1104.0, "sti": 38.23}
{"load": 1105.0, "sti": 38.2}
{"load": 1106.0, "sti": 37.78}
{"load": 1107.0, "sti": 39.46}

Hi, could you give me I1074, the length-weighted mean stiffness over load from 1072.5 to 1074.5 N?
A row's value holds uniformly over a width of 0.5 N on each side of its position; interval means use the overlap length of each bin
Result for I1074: 50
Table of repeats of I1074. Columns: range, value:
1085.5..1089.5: 34.3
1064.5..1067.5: 47.6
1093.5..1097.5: 32.7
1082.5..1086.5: 40.6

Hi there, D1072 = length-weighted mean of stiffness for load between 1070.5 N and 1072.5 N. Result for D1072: 48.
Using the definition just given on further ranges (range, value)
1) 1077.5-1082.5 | 47.7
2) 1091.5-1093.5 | 30.1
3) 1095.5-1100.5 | 34.3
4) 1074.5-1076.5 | 49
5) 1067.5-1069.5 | 48.5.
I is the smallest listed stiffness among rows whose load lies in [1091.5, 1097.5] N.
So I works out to 30.08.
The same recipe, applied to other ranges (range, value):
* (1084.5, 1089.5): 31.08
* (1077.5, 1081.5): 47.95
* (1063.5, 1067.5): 46.52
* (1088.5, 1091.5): 29.54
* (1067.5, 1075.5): 47.31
